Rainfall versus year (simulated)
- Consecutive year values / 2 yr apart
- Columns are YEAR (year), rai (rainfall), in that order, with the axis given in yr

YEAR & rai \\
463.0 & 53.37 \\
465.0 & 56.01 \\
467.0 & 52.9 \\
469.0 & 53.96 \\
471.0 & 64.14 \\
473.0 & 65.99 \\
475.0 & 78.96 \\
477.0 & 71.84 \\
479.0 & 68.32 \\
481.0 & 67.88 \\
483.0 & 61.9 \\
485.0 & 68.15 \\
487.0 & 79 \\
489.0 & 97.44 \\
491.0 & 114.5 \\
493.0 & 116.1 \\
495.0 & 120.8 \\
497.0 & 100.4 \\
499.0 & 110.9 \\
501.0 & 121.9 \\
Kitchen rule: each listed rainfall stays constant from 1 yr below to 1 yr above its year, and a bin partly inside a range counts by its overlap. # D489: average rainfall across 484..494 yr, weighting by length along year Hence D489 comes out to 95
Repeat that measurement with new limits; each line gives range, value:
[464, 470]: 54.3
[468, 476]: 65.8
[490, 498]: 113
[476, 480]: 70.1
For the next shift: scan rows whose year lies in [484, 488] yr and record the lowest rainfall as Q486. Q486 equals 68.15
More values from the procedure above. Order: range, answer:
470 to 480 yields 64.14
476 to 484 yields 61.9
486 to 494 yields 79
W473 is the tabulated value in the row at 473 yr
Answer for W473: 65.99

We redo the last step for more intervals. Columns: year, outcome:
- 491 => 114.5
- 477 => 71.84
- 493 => 116.1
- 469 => 53.96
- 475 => 78.96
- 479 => 68.32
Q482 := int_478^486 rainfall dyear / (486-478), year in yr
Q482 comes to 66.6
